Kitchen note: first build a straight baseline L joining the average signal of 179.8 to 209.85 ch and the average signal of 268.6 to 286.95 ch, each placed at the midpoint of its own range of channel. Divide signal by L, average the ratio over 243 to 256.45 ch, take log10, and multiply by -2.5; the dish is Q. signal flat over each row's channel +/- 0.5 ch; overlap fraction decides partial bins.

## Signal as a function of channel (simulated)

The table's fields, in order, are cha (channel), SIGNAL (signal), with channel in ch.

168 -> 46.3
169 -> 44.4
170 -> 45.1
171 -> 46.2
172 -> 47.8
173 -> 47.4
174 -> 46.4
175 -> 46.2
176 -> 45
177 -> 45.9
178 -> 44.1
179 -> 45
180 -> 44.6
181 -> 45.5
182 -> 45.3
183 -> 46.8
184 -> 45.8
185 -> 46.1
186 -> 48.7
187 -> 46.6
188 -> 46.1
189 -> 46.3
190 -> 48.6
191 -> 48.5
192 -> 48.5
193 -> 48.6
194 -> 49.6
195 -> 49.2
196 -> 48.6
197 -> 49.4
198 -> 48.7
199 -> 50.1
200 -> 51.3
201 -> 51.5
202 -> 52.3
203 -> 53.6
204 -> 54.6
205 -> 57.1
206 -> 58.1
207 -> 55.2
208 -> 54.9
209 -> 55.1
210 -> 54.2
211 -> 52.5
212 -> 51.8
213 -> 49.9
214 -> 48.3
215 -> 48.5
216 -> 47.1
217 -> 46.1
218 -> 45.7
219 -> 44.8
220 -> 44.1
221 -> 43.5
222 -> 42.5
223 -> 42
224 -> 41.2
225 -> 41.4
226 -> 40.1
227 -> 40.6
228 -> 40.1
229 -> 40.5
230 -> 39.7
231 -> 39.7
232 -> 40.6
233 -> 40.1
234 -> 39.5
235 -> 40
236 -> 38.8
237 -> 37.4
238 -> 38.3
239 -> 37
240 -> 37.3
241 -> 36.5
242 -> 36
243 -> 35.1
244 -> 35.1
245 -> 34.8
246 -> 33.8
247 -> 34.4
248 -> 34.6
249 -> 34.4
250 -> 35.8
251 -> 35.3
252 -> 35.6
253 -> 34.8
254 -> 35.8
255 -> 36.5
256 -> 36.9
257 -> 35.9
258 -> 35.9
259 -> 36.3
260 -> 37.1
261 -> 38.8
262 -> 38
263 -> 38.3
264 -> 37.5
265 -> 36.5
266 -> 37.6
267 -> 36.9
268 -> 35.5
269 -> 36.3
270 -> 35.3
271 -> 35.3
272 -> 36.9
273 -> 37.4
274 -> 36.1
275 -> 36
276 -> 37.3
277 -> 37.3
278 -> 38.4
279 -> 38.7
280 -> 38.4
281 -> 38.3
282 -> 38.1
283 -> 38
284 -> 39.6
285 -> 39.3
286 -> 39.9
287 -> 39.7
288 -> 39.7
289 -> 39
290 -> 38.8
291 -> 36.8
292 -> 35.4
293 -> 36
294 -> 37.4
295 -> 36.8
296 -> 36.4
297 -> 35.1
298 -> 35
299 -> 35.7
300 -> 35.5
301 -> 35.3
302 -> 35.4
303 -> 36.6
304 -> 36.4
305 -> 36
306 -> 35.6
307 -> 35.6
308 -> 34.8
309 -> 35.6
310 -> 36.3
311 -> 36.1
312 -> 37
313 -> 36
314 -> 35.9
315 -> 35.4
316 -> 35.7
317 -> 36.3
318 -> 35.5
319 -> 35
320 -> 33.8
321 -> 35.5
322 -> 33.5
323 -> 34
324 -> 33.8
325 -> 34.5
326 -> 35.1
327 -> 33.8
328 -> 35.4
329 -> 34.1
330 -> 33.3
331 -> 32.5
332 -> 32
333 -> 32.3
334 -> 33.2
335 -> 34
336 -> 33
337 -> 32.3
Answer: 0.19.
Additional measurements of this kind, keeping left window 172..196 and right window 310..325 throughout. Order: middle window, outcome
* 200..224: -0.13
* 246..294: 0.07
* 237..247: 0.16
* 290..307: 0.03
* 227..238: 0.08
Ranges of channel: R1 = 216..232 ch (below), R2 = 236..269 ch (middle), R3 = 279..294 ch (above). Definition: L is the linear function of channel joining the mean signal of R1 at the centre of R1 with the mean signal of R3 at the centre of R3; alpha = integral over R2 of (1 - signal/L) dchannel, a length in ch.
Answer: 3.4 ch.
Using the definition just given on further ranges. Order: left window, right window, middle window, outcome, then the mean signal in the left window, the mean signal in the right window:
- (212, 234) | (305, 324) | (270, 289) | 0.2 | 43.3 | 35.4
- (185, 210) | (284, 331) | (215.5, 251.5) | 5.3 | 50.9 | 36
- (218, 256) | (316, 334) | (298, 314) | -0.3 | 38.4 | 34.2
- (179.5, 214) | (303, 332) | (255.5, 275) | 2.3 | 50.1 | 35.1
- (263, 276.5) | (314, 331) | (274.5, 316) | -1.5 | 36.6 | 34.6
